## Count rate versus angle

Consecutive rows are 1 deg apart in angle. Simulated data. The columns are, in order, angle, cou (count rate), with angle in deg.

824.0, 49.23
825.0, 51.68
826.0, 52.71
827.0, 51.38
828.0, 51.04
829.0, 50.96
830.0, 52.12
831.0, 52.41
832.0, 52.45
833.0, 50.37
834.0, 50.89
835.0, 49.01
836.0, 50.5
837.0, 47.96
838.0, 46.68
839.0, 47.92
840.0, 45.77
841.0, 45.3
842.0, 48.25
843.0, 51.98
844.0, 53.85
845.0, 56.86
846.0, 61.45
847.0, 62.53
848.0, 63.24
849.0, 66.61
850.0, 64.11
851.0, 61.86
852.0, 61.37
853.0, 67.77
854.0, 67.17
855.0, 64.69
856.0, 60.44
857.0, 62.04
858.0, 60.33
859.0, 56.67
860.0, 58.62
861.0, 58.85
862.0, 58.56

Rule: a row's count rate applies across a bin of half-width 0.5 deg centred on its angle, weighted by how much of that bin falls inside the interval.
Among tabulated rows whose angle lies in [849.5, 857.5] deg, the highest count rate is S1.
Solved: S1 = 67.77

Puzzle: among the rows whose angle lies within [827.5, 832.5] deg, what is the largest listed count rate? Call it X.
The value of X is 52.45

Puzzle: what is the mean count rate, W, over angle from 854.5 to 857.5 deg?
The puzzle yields 62.4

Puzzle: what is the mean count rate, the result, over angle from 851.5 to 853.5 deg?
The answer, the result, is 64.6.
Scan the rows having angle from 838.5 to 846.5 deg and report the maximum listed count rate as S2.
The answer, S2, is 61.45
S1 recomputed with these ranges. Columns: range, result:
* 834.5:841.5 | 50.5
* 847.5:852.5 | 66.61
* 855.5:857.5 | 62.04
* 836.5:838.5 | 47.96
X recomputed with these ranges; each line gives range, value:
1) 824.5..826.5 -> 52.71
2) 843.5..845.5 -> 56.86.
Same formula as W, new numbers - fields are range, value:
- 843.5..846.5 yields 57.4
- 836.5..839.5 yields 47.5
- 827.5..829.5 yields 51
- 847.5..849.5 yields 64.9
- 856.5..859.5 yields 59.7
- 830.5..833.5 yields 51.7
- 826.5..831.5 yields 51.6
